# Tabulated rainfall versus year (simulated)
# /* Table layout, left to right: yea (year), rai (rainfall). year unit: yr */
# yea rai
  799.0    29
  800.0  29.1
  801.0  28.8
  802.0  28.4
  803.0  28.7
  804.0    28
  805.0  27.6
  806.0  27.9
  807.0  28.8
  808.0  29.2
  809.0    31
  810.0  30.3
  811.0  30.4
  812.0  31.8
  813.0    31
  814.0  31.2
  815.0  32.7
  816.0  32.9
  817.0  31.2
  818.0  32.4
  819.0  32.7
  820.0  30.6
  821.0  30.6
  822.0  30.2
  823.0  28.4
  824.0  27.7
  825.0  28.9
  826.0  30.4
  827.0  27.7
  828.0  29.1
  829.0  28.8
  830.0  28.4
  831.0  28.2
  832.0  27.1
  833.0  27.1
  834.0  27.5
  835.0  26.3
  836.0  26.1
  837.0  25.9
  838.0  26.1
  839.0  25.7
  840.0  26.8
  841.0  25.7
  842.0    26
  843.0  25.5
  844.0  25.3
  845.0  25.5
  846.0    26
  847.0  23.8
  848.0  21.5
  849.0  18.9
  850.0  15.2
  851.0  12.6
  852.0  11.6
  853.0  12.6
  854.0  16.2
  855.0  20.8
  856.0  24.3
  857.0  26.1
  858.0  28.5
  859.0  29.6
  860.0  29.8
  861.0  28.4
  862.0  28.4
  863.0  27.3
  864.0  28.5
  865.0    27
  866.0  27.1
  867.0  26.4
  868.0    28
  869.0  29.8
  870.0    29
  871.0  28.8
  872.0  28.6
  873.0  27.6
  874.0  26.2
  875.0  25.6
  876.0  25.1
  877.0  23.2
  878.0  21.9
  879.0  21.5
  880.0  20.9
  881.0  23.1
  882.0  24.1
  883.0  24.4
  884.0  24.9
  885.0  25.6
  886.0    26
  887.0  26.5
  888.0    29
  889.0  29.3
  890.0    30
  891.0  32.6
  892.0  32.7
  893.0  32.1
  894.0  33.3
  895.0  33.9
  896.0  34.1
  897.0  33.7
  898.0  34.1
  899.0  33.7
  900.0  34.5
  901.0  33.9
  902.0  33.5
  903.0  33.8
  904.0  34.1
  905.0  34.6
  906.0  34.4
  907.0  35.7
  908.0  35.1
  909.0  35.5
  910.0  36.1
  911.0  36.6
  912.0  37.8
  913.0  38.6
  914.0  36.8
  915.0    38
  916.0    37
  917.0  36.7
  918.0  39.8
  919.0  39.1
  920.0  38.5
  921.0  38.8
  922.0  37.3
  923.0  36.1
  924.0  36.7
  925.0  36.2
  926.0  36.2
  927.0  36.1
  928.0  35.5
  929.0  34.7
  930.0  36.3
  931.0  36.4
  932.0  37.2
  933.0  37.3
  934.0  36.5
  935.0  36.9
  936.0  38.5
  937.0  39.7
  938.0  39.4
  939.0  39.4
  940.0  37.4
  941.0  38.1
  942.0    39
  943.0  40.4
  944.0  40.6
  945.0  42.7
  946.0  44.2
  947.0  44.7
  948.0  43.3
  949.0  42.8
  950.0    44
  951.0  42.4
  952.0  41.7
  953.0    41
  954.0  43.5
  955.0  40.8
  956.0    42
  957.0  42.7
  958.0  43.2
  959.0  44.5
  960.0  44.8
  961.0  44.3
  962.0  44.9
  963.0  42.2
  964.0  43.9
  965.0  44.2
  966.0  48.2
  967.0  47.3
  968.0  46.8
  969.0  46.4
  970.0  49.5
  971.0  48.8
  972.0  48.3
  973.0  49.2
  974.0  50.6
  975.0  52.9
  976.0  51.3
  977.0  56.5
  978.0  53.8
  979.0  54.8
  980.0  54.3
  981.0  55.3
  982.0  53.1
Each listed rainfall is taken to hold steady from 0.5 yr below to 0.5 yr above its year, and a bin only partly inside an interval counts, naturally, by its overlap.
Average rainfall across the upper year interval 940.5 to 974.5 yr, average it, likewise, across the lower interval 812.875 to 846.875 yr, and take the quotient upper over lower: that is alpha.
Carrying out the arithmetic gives 1.56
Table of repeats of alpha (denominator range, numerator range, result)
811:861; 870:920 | 1.19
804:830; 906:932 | 1.22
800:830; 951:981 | 1.57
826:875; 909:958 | 1.53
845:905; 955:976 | 1.72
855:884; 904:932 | 1.39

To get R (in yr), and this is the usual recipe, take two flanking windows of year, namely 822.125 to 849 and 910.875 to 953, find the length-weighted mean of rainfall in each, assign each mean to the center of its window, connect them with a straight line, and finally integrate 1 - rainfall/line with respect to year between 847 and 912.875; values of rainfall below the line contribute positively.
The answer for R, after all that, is 9.1 yr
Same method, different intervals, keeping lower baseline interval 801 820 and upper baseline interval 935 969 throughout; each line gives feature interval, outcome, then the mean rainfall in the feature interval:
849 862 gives 4.8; 21.5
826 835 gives 1.1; 28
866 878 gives 2.9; 26.9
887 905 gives 2.4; 32.7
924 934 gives 1.0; 36.2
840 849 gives 2.3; 24.7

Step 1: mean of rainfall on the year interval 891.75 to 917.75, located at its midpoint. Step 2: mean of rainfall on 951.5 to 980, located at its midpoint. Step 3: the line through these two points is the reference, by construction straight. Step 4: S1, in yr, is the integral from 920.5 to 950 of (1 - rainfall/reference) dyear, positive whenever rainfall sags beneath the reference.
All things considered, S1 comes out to 1.7 yr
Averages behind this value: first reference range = 35.1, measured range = 38.7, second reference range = 46.9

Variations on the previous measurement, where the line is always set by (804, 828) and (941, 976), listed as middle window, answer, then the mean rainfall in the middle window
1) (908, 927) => 1.5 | 37.2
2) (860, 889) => 7.8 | 26.3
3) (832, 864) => 9.0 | 24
